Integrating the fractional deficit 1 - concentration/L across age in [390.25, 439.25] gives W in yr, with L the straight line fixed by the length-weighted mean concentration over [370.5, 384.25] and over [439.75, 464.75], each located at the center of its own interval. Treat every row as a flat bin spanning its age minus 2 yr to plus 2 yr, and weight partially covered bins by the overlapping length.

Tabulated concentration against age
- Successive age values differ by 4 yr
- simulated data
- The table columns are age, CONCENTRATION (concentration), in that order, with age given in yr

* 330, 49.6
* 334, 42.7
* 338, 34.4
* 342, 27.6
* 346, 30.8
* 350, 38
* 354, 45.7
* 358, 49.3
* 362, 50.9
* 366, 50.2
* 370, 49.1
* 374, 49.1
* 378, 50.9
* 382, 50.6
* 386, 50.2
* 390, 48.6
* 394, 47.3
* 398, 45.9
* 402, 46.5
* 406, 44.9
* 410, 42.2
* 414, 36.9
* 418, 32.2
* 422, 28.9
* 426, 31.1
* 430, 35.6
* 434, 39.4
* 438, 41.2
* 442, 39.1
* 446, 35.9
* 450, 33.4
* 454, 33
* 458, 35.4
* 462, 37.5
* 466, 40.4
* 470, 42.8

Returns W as 3.9 yr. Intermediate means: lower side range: 50.1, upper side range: 35.9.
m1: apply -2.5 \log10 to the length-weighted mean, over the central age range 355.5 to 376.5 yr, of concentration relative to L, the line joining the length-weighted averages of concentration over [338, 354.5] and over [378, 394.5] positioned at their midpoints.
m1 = -0.187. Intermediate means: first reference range 34.5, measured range 49.7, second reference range 49.6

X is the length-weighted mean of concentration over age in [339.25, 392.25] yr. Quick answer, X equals 45.3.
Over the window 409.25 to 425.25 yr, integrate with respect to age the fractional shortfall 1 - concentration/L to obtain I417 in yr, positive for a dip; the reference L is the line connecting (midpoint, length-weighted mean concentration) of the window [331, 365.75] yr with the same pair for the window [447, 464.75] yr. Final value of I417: 1.3 yr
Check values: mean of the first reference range 40.7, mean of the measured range 34.2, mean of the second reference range 35.1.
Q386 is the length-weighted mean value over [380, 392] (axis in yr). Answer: 49.8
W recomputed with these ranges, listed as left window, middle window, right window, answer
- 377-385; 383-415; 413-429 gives -2.65 yr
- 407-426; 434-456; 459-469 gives 0.36 yr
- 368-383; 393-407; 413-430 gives -1.95 yr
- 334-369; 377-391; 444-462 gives -3.93 yr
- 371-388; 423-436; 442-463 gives 1.64 yr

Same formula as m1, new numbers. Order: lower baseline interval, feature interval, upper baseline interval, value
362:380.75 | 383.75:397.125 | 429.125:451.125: -0.044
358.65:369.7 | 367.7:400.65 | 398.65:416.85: -0.054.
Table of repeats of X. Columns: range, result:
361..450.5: 42.7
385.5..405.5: 47.3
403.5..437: 36.7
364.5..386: 50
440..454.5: 35.6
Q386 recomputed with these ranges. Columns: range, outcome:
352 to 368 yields 49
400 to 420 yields 40.5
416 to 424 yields 30.6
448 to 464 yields 34.8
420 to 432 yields 31.9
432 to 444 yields 39.9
